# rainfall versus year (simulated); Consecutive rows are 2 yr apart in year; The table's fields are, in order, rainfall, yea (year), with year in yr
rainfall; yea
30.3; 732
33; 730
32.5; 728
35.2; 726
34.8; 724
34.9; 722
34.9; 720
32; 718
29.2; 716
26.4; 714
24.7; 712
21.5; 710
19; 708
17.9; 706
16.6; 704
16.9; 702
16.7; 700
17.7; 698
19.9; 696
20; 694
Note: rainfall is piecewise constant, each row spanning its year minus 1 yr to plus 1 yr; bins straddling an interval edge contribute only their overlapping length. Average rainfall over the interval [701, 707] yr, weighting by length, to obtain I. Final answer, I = 17.1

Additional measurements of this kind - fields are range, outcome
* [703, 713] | 19.9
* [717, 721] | 33.5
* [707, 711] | 20.2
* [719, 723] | 34.9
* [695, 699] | 18.8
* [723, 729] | 34.2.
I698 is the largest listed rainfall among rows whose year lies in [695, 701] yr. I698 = 19.9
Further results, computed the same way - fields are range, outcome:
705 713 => 24.7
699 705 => 16.9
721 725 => 34.9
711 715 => 26.4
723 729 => 35.2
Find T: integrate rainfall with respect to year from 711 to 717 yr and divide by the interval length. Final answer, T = 26.8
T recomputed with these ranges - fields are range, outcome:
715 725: 33.2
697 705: 17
